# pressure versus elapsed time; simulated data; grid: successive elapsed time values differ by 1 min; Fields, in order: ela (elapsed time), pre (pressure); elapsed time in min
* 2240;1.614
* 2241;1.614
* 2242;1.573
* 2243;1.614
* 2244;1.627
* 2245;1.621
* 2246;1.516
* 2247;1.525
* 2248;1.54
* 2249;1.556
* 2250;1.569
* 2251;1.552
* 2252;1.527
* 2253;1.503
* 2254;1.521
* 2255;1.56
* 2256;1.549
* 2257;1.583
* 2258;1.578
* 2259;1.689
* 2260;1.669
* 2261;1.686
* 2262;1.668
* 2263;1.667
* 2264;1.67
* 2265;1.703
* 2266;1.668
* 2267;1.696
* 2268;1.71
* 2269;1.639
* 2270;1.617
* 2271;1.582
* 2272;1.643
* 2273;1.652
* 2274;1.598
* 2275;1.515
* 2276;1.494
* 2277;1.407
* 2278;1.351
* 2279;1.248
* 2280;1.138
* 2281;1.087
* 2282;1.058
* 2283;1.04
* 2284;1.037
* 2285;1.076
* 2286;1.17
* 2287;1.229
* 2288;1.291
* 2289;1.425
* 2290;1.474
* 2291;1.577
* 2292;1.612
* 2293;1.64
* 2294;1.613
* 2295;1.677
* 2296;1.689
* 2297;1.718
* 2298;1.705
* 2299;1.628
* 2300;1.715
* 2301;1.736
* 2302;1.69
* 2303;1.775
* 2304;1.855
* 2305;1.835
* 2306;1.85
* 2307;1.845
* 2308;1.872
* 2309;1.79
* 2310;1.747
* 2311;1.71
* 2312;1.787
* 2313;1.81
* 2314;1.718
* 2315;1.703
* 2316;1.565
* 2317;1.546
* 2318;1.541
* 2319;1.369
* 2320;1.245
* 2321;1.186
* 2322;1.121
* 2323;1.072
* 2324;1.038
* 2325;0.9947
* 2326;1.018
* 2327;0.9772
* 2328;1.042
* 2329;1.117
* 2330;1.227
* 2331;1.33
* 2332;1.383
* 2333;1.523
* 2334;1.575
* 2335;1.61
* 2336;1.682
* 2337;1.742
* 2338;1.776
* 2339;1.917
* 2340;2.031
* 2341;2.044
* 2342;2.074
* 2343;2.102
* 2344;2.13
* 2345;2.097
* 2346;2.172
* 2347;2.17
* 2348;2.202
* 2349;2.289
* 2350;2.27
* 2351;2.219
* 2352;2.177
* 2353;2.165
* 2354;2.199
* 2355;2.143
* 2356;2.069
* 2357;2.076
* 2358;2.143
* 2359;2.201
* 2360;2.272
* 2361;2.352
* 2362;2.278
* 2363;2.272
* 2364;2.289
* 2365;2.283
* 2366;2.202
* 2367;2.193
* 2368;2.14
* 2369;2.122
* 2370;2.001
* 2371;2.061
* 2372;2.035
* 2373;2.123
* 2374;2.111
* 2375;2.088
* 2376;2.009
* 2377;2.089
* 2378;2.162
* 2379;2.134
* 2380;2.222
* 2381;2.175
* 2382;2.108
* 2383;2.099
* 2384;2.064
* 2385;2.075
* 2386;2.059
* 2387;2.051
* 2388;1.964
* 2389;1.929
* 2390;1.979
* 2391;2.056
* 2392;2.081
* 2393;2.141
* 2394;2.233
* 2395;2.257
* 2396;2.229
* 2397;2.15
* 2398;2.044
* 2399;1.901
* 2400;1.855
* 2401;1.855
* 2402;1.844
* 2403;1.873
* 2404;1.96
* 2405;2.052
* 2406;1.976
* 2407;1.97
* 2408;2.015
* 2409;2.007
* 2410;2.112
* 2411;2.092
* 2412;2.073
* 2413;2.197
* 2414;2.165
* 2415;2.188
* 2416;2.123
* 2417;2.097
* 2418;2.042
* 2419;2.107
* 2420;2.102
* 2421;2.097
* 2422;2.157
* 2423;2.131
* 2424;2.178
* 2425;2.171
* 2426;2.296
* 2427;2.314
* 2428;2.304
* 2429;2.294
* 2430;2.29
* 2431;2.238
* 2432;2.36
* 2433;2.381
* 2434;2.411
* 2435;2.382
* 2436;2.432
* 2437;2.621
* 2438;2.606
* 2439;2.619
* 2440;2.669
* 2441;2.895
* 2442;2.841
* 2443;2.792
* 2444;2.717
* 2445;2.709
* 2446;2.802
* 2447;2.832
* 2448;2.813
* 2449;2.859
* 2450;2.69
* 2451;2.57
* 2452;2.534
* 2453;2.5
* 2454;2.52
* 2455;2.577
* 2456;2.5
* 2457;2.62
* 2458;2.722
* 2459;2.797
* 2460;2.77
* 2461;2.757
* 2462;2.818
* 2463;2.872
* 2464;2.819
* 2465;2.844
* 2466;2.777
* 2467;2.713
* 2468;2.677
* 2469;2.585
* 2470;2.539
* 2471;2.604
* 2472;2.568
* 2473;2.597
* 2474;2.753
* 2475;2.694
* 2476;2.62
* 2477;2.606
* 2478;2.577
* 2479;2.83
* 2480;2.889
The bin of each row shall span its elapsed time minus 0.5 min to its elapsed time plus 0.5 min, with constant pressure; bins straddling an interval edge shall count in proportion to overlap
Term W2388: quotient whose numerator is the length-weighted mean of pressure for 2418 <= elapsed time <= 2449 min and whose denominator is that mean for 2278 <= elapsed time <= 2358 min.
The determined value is 1.50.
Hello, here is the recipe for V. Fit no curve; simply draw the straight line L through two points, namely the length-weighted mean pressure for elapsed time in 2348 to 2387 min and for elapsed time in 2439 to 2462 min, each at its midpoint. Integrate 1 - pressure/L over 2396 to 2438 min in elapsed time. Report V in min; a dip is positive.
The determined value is 5.7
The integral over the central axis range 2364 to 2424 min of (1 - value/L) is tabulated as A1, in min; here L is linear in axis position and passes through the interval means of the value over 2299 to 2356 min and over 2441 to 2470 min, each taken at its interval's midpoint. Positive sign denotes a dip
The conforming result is 3.8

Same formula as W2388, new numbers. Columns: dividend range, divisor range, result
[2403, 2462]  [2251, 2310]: 1.54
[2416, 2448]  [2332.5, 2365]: 1.17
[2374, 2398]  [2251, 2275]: 1.30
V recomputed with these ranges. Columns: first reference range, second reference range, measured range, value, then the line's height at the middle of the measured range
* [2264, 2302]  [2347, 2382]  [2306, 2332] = 5.2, 1.79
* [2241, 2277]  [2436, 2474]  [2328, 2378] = 2.9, 2.12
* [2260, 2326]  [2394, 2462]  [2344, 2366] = -3.5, 1.9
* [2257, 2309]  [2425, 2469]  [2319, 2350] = 4.9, 1.89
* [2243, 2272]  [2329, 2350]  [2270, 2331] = 9.4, 1.73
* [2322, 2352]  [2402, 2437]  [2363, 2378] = -2.0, 1.88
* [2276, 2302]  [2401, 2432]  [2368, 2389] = -2.0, 1.91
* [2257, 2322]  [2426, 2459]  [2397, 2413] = 2.3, 2.33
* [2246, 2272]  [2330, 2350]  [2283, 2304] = 2.5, 1.72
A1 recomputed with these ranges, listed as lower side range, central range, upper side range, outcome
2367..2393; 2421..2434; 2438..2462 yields 1.3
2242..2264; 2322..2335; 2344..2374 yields 5.2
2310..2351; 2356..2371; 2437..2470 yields -2.1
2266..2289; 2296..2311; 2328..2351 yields -1.8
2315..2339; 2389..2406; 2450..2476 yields 0.0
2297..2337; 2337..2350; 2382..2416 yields -3.0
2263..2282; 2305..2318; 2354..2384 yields 0.2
